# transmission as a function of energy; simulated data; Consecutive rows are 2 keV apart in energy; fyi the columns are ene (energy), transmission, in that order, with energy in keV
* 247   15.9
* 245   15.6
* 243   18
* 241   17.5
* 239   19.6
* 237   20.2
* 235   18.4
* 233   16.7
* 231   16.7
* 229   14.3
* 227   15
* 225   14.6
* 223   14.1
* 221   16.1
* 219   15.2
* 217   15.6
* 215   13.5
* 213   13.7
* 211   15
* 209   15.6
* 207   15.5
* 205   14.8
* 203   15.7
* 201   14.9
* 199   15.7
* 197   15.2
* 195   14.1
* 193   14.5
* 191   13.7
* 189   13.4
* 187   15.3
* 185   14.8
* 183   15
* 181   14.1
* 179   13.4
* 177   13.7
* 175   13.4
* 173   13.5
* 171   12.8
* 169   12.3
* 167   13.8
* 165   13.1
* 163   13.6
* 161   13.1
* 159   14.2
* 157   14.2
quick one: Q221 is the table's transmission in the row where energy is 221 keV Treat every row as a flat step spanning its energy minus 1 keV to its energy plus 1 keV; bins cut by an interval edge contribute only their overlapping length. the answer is 16.1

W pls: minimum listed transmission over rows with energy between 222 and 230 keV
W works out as 14.1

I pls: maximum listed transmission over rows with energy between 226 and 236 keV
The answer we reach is 18.4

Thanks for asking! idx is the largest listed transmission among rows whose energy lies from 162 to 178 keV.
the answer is 13.8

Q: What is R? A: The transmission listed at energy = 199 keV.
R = 15.7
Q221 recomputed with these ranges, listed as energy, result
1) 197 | 15.2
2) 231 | 16.7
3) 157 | 14.2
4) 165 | 13.1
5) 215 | 13.5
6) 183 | 15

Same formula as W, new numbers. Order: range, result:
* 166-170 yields 12.3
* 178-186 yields 13.4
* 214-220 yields 13.5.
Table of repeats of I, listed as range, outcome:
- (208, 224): 16.1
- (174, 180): 13.7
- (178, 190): 15.3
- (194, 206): 15.7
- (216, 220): 15.6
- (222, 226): 14.6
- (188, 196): 14.5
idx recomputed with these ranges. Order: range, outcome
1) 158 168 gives 14.2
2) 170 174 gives 13.5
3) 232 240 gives 20.2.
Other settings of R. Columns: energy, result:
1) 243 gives 18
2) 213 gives 13.7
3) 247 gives 15.9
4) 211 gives 15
